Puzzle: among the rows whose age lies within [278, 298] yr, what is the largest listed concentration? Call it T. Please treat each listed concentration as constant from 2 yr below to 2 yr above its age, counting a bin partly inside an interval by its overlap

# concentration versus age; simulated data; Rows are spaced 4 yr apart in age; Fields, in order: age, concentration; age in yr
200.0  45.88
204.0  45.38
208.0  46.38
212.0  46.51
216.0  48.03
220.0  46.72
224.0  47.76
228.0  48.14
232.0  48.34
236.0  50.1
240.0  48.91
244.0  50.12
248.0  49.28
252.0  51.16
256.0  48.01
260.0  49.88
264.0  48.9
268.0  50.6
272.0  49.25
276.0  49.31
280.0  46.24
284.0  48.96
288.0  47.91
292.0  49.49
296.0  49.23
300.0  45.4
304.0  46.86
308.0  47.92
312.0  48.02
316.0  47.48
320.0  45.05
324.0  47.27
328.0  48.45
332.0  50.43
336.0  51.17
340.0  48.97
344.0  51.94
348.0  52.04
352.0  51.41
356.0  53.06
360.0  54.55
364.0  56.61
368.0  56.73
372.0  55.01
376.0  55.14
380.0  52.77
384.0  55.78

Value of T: 49.49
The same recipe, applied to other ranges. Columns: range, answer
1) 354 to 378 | 56.73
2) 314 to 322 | 47.48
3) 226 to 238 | 50.1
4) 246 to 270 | 51.16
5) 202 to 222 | 48.03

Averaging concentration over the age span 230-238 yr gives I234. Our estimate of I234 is 49.2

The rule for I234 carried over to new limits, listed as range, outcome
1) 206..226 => 47.1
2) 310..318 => 47.8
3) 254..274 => 49.3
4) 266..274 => 49.9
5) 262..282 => 48.9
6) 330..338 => 50.8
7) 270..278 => 49.3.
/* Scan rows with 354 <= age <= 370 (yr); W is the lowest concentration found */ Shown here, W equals 53.06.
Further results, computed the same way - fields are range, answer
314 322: 45.05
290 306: 45.4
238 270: 48.01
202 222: 45.38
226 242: 48.14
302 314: 46.86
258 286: 46.24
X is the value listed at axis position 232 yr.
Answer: 48.34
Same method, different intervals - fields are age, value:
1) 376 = 55.14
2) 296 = 49.23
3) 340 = 48.97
